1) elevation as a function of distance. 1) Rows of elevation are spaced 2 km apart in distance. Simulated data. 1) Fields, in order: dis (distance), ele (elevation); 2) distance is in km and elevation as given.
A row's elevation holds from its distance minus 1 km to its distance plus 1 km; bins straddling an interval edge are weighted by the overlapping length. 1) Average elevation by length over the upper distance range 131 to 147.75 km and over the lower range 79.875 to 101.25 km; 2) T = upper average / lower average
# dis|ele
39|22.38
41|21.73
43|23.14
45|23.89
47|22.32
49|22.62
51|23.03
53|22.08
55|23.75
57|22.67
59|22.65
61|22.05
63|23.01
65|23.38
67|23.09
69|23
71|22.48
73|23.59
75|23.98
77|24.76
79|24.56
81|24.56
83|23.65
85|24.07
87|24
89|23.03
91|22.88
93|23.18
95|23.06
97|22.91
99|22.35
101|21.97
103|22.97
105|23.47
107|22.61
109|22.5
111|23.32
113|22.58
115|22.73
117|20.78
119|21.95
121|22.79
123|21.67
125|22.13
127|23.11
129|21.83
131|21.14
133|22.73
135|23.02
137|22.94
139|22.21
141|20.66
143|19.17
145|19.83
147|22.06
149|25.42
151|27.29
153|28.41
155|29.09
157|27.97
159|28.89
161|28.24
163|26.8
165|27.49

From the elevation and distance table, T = 0.9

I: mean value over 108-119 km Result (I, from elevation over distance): 22.3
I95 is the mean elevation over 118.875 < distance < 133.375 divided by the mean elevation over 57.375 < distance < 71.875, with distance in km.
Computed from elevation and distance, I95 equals 0.97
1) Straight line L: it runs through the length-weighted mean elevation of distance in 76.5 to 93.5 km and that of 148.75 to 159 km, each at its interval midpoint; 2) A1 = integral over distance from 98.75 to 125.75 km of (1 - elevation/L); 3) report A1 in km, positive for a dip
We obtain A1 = 3.2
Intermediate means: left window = 23.8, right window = 27.9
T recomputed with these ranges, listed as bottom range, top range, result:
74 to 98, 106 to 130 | 0.94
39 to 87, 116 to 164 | 1.02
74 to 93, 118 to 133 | 0.93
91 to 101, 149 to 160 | 1.23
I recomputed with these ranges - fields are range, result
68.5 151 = 22.8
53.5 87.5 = 23.5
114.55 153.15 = 22.5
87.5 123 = 22.6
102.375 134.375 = 22.4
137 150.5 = 21.9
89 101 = 22.8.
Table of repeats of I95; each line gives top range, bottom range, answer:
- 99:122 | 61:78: 0.96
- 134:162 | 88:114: 1.08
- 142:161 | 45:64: 1.12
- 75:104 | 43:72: 1.03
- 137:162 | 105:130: 1.11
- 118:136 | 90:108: 0.98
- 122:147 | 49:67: 0.95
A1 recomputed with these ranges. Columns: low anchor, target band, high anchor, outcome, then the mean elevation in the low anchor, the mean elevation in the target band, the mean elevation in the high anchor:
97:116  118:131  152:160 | 1.4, 22.7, 22.2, 28.6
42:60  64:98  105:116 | -1.0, 22.9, 23.5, 22.8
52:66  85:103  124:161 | 0.2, 22.8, 23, 23.9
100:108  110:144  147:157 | 3.7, 22.8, 22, 27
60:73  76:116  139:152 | -1.0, 22.9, 23.3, 22.4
